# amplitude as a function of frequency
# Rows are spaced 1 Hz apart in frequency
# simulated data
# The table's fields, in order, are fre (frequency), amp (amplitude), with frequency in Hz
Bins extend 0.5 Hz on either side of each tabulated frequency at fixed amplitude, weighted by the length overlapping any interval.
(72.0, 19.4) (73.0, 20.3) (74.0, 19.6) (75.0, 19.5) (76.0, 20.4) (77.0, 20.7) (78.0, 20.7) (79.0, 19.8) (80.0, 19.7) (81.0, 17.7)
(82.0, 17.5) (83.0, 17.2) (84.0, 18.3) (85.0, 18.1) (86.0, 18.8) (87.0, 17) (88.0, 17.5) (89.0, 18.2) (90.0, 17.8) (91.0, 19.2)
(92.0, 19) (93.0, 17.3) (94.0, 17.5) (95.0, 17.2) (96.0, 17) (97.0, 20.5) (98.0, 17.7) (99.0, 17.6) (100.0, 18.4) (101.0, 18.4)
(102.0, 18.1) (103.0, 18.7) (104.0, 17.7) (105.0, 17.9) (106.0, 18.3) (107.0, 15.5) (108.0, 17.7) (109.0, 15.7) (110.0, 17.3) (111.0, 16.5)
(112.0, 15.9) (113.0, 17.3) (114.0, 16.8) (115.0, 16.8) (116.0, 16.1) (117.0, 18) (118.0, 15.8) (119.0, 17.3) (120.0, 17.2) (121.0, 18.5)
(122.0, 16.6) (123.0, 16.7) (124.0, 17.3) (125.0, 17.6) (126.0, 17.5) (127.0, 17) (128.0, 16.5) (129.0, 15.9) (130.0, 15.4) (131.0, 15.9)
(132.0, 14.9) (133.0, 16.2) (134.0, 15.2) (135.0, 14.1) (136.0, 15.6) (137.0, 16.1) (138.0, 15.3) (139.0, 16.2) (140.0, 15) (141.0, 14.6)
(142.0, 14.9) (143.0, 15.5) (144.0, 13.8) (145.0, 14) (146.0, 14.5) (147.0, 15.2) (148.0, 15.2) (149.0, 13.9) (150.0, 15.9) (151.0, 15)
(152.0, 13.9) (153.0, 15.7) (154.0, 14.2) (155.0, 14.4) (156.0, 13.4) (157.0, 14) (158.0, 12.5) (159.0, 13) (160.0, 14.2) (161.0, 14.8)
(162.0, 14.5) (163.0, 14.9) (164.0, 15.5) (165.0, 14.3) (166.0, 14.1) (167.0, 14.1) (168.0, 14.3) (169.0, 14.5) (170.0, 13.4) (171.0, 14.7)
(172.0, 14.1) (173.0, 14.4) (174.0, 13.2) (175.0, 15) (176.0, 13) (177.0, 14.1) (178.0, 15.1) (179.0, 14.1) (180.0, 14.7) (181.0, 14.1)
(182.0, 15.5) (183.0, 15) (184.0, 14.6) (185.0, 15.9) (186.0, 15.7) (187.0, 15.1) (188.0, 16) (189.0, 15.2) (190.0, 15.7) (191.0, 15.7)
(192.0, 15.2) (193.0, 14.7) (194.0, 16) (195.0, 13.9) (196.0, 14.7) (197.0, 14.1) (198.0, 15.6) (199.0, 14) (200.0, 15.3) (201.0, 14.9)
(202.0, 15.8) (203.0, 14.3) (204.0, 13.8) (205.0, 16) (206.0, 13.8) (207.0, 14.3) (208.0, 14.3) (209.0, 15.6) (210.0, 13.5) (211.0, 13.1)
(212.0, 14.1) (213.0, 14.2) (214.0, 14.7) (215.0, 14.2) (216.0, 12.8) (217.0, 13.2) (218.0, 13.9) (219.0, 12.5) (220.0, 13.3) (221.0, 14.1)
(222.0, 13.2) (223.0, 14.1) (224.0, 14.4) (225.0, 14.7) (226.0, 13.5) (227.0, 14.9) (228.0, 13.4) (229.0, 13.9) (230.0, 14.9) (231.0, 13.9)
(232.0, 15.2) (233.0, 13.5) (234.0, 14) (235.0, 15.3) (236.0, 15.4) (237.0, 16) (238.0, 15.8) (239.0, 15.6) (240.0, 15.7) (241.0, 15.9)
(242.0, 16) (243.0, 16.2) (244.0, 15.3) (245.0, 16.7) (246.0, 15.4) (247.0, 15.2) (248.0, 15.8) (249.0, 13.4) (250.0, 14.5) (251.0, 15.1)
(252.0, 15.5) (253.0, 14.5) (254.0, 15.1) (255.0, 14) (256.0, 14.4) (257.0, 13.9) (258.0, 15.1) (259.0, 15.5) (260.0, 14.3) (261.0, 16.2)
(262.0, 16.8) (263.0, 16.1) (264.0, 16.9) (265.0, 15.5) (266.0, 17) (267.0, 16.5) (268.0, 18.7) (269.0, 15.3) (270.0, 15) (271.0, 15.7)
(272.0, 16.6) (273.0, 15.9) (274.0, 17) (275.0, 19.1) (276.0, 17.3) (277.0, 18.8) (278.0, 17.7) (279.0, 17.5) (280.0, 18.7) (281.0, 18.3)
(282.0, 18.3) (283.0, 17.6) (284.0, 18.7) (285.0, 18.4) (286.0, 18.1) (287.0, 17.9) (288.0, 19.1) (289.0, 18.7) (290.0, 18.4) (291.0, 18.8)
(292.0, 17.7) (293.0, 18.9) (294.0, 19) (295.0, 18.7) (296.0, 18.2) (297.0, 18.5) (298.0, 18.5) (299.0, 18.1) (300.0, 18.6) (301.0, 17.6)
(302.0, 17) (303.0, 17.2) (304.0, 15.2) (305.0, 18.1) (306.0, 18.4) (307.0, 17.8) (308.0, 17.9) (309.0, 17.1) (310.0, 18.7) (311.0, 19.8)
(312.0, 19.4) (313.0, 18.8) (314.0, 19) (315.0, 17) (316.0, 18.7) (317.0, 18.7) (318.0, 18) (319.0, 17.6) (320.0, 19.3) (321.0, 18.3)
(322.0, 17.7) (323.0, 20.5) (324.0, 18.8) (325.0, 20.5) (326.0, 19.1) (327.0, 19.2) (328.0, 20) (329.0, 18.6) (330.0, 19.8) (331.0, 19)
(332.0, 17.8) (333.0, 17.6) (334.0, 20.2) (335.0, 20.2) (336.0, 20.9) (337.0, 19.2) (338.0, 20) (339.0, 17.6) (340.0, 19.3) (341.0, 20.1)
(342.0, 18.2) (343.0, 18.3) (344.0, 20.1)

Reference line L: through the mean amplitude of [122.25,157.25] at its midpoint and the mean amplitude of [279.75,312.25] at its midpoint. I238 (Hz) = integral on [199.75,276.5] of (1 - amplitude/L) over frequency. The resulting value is 9.58 Hz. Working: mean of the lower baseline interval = 15.3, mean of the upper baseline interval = 18.2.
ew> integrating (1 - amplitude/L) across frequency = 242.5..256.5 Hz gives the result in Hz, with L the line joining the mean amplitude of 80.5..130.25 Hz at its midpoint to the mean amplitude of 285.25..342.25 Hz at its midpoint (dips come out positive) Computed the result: 2.43 Hz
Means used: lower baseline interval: 17.4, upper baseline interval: 18.6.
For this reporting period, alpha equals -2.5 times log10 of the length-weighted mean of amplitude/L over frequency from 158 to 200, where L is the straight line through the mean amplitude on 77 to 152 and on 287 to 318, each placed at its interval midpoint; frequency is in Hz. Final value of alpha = 0.18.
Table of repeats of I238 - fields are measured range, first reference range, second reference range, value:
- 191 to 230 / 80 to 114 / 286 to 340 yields 8.3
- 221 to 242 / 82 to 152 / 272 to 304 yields 3.5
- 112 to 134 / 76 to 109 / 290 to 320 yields 1.8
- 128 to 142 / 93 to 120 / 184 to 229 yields 0.9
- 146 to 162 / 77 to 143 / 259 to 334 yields 2.8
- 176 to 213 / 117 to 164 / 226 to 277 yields 1.6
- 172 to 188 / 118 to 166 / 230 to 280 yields 0.8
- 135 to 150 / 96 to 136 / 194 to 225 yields 1.1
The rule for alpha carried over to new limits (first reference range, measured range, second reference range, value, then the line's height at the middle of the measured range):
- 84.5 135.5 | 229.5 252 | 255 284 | 0.10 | 16.7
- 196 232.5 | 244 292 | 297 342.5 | 0.00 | 16.5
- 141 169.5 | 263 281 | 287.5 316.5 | 0.03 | 17.5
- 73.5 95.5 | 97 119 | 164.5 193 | 0.02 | 17.6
